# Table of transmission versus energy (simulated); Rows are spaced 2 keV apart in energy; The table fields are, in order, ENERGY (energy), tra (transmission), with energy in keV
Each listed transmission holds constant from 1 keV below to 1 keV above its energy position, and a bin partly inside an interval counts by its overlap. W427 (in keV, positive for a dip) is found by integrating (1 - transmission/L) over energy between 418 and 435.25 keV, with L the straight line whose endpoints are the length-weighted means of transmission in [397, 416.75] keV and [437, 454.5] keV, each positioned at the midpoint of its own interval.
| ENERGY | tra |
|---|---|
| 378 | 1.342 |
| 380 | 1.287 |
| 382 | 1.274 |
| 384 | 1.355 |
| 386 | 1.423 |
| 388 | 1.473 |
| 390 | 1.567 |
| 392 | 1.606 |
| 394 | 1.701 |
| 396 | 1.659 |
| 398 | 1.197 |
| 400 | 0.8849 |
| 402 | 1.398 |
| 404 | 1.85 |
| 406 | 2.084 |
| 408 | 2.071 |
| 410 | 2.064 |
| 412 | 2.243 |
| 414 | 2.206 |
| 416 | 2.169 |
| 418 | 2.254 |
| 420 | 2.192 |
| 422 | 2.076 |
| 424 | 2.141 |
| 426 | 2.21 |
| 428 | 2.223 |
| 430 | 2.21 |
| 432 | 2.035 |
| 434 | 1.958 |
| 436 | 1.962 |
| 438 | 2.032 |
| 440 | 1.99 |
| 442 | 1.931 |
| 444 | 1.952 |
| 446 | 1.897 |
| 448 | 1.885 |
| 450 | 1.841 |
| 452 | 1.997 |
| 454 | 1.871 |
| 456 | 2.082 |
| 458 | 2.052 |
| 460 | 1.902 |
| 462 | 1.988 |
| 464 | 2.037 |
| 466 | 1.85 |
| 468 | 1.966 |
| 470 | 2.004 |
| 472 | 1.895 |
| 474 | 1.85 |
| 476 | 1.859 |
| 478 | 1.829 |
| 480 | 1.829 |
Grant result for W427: -2.41 keV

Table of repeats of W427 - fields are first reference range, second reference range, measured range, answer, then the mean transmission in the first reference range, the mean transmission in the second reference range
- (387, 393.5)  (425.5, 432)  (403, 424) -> -2.00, 1.56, 2.19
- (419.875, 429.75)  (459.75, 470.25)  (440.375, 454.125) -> 0.90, 2.17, 1.96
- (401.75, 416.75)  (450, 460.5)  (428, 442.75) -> -0.23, 2.04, 1.97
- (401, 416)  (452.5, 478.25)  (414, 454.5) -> -1.50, 2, 1.94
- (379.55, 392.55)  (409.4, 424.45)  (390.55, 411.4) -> 1.52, 1.43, 2.17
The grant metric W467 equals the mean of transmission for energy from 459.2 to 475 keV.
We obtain 1.94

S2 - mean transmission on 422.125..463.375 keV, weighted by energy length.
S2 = 2.01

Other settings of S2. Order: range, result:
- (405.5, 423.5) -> 2.15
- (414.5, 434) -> 2.16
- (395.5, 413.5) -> 1.73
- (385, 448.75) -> 1.89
